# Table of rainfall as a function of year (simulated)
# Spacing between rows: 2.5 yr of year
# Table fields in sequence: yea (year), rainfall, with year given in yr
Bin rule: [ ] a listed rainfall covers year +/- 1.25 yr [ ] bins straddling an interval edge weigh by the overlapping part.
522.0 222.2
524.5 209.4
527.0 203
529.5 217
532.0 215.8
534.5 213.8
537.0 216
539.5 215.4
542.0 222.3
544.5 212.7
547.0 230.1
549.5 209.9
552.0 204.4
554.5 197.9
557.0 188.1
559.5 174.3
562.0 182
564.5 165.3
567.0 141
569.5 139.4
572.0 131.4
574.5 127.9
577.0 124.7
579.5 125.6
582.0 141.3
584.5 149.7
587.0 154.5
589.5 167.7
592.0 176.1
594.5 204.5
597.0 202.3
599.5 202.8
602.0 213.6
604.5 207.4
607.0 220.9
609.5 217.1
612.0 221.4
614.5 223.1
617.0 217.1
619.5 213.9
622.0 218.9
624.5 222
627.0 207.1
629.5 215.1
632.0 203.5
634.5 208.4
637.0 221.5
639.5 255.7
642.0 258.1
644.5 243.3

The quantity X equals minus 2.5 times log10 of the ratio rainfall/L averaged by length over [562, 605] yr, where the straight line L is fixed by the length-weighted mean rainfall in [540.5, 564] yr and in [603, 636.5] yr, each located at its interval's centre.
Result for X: 0.27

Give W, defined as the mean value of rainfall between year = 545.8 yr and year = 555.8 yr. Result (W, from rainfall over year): 210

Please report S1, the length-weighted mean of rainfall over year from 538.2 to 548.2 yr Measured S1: 220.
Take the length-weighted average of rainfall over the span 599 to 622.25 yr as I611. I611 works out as 216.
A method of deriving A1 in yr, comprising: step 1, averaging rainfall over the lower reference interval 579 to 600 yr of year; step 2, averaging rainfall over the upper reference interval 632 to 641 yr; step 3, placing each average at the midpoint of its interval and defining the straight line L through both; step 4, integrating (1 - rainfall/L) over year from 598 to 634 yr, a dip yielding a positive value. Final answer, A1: -2.5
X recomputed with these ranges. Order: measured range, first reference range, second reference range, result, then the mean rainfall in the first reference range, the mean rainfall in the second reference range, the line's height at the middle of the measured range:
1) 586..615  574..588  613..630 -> -0.144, 137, 217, 176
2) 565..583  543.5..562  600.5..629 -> 0.466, 201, 216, 206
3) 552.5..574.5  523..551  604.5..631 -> 0.296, 215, 217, 216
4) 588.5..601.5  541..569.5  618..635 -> 0.059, 191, 213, 203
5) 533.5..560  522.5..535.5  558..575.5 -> -0.136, 212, 152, 184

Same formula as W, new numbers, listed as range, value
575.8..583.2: 131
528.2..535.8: 215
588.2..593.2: 172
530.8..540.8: 215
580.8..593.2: 158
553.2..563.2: 186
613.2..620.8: 218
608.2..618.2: 220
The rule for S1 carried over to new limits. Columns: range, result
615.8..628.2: 216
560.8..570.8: 157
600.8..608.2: 214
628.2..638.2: 212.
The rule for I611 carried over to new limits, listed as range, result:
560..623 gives 179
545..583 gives 167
